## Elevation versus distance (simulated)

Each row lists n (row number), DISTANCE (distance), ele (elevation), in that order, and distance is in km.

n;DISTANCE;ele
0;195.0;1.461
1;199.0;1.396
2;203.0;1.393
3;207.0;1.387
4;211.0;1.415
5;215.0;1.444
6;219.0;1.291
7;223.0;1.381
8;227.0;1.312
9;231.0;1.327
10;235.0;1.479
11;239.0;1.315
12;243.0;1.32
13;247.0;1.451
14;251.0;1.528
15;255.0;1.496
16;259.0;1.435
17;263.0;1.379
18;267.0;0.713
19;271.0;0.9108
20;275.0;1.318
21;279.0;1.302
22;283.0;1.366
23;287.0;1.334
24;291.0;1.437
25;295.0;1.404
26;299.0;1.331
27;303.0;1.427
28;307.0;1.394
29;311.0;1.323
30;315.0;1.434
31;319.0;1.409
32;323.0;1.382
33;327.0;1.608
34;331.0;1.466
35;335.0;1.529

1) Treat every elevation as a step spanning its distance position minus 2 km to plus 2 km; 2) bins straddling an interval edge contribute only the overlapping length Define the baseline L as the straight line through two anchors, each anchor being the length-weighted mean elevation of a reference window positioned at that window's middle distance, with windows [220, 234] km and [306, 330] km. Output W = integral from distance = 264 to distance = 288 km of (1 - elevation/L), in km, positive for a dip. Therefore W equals 4.0 km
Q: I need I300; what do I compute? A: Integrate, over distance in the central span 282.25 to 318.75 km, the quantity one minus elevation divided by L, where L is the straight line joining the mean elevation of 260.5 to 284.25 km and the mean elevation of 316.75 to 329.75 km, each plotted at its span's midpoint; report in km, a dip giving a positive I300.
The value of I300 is -1.6 km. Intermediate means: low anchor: 1.16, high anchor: 1.47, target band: 1.39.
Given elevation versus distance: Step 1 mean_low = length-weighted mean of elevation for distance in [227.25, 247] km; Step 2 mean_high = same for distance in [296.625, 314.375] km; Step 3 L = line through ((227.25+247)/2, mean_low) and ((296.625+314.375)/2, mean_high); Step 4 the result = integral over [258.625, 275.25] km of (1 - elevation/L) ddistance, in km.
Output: 3.2 km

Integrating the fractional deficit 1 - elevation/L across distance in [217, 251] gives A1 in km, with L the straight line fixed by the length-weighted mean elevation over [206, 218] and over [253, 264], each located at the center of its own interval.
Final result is 1.3 km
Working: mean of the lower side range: 1.41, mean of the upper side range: 1.44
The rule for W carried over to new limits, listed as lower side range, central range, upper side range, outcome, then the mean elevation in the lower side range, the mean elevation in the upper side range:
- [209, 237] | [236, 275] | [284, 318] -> 2.58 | 1.38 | 1.39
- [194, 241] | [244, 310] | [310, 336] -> 4.40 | 1.38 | 1.45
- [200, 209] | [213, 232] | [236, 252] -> 0.58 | 1.39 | 1.4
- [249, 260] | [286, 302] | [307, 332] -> 0.80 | 1.49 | 1.43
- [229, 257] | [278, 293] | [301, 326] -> 0.48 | 1.42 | 1.4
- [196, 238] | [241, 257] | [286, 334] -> -0.62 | 1.38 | 1.42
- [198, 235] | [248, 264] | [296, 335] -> -0.78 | 1.38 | 1.42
